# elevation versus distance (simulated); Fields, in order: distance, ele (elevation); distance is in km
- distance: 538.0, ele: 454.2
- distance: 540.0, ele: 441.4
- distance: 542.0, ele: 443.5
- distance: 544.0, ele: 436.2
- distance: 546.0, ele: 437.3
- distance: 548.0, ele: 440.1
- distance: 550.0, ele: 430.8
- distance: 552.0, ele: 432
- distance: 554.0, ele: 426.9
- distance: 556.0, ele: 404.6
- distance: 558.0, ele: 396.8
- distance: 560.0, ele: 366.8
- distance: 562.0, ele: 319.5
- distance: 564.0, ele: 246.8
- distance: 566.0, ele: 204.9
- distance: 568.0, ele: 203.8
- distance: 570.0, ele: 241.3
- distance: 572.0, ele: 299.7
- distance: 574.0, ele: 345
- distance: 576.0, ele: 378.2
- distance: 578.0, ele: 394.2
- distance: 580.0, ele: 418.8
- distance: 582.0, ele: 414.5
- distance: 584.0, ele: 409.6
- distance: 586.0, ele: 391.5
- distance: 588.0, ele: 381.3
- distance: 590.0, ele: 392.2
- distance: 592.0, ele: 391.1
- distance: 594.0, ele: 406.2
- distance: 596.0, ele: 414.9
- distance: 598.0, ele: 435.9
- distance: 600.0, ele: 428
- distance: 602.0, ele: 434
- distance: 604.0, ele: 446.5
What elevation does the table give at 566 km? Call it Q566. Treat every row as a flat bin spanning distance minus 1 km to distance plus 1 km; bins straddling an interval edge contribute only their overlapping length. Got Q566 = 204.9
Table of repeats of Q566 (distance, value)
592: 391.1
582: 414.5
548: 440.1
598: 435.9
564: 246.8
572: 299.7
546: 437.3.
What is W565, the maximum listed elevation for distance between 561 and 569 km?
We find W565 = 319.5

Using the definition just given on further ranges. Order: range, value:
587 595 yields 406.2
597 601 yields 435.9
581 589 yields 414.5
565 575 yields 345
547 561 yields 440.1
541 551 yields 443.5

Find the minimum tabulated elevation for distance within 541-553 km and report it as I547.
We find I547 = 430.8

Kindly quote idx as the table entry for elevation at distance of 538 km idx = 454.2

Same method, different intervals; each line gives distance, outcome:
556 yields 404.6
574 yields 345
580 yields 418.8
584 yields 409.6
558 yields 396.8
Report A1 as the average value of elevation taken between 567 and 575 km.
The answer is 272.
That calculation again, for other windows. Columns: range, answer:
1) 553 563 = 383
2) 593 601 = 421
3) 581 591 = 398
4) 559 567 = 284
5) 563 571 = 224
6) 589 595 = 396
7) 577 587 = 406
